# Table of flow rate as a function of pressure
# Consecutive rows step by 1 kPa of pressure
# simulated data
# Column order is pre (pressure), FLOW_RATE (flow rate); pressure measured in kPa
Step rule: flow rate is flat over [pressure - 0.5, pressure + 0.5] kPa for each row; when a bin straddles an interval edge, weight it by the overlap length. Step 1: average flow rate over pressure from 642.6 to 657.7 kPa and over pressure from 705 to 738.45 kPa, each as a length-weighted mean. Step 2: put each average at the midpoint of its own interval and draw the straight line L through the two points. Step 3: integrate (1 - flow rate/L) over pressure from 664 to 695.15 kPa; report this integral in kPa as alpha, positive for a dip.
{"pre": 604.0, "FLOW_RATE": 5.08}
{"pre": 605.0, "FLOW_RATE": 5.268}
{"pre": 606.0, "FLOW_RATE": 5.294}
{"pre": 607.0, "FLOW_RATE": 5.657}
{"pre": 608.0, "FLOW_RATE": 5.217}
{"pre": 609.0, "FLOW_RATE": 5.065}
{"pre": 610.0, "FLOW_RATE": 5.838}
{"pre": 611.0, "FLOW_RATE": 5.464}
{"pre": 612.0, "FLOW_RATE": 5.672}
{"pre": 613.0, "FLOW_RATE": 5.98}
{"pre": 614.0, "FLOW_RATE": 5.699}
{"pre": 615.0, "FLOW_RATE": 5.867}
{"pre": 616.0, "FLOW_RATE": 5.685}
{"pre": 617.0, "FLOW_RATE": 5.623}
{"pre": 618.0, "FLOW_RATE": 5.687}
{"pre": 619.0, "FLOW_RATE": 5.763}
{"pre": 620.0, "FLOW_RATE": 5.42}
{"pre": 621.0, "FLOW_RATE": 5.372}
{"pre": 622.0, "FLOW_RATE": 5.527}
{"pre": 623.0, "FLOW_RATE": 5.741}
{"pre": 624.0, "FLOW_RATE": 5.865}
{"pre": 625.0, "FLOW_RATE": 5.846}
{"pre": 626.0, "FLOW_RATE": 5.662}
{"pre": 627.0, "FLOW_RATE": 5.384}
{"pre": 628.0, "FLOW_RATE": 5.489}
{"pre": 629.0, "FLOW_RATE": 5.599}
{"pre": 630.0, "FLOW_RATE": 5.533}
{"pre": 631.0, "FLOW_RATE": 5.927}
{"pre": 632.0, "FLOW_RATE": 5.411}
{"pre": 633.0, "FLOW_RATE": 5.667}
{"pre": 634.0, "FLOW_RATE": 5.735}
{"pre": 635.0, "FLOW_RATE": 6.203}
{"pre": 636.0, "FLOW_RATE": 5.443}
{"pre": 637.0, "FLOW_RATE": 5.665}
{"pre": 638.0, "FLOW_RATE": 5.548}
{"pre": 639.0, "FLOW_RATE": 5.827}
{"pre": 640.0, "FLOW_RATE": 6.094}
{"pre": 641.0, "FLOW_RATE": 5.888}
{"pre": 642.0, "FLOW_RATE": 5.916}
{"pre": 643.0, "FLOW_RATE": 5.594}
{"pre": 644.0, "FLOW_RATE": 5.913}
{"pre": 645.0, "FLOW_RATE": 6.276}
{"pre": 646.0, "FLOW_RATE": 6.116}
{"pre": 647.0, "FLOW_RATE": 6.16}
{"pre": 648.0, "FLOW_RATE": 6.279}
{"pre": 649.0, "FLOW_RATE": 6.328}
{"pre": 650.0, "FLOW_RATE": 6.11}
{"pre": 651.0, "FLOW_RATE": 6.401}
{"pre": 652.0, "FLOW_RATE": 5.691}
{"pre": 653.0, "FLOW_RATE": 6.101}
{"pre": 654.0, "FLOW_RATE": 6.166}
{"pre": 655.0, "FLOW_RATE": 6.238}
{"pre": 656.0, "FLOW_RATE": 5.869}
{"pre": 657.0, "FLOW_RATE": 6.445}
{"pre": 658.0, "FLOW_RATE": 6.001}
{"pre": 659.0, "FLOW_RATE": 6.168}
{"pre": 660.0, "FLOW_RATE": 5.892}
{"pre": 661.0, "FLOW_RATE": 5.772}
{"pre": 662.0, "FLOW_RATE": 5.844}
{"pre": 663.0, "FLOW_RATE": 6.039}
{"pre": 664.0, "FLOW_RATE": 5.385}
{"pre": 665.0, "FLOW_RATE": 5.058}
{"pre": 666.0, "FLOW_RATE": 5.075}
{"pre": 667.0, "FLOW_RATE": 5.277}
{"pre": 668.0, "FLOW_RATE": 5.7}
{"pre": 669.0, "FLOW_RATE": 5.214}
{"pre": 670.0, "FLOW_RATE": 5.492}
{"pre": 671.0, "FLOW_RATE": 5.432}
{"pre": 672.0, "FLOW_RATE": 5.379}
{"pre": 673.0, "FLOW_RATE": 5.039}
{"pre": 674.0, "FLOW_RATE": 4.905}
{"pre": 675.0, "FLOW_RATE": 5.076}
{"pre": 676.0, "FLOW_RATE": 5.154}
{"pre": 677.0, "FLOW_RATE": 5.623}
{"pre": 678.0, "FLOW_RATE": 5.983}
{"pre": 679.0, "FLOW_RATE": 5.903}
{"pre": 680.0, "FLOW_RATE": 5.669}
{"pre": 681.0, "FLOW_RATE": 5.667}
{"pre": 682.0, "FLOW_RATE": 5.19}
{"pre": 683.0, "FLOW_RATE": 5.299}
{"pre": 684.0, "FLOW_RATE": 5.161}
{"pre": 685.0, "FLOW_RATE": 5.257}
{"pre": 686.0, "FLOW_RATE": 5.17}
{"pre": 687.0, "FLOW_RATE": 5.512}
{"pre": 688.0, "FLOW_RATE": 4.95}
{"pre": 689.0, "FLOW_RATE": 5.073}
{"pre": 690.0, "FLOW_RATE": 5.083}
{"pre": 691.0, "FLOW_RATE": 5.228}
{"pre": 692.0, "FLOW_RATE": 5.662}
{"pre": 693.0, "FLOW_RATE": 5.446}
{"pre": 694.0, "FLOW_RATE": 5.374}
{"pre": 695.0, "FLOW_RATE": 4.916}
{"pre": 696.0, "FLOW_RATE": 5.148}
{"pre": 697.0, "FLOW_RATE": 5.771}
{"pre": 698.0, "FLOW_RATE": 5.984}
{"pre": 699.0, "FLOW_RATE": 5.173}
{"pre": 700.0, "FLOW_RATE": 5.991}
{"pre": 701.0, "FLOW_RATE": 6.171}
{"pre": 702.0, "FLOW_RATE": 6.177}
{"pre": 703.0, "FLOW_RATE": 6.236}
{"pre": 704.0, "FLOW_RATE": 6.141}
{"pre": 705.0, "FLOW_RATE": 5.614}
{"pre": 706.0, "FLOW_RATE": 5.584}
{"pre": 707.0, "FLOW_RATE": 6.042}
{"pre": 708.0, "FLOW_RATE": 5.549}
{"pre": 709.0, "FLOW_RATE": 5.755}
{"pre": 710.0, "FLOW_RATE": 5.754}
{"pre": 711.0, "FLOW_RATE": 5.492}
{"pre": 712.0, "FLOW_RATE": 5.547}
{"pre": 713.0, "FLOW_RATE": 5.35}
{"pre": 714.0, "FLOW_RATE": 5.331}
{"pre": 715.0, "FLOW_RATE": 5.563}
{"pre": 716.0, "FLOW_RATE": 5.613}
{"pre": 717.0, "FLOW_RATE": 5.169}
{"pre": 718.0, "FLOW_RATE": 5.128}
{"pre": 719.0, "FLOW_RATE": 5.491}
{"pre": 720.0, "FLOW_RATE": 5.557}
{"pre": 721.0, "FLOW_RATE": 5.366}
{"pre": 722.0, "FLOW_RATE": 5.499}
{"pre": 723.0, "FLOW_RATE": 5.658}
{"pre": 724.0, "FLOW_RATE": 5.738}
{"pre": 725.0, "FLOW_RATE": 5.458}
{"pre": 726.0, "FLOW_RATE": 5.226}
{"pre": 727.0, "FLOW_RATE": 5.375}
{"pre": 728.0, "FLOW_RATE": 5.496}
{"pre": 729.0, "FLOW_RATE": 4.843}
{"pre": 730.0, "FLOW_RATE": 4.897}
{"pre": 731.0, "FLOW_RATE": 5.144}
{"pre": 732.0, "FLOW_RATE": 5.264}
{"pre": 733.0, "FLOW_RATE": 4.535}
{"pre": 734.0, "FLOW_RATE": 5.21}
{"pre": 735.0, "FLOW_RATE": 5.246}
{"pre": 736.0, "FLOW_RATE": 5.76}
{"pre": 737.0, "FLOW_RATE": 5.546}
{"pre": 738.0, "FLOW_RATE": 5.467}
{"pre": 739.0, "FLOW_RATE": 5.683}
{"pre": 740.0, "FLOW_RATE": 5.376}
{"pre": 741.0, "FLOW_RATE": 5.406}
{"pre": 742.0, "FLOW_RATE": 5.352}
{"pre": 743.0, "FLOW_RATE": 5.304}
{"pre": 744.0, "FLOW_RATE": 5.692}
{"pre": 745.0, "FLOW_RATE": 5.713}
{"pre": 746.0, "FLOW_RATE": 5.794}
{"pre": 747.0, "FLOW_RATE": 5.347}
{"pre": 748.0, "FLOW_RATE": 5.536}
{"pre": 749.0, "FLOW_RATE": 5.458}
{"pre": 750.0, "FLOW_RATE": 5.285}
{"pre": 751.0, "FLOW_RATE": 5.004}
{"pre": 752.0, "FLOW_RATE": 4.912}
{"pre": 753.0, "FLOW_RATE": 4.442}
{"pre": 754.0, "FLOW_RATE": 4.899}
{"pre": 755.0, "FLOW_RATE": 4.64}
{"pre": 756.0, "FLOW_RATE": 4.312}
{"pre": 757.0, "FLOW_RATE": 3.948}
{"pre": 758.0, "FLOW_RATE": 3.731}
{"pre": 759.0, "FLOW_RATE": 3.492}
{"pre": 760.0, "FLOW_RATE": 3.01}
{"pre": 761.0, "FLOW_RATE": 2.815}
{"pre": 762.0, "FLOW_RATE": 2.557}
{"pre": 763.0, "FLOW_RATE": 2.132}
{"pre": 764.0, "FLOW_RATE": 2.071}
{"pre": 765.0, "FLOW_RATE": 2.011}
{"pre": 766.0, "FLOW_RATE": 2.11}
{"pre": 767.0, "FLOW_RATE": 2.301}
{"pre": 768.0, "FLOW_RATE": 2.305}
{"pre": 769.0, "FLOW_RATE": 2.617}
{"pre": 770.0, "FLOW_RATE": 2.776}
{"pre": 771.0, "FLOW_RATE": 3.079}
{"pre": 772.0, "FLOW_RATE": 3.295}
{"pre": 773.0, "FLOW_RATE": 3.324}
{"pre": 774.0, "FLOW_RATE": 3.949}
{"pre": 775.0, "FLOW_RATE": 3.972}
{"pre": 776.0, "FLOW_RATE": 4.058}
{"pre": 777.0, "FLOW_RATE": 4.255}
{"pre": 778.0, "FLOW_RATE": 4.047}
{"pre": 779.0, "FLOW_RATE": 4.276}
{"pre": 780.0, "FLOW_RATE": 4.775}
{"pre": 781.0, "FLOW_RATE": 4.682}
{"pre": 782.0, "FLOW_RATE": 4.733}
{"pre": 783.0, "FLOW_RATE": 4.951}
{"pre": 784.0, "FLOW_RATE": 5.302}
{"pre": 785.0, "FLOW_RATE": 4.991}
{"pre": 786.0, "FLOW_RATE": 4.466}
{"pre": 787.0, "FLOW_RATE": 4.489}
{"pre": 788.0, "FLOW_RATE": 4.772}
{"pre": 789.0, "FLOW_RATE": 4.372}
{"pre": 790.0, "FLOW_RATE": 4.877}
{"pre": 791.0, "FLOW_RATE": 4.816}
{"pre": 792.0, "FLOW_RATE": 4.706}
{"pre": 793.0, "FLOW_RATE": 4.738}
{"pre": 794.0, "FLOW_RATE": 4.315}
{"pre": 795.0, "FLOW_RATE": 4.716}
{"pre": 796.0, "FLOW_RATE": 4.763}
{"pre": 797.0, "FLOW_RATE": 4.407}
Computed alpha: 2.7 kPa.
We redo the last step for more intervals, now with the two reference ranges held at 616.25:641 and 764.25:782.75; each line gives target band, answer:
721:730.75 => -2.7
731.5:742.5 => -3.6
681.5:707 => -4.6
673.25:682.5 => -1.0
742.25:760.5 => -4.7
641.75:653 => -1.4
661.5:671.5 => -0.7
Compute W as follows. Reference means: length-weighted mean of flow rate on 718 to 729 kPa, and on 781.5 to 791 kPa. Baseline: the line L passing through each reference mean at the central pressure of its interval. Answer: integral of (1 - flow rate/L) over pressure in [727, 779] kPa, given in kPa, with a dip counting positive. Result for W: 8.5 kPa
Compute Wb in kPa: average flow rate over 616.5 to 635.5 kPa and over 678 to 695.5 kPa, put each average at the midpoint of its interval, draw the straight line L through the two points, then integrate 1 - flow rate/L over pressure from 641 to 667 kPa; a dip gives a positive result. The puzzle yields -2.0 kPa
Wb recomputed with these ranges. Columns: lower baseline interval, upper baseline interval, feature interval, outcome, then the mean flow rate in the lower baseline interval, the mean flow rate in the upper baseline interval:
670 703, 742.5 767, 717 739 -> -3.26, 5.44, 4.14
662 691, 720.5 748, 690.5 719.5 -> -1.24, 5.36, 5.39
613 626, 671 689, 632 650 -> -1.13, 5.69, 5.34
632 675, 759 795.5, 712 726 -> -2.14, 5.78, 3.79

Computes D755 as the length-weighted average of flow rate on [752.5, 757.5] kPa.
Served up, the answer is 4.45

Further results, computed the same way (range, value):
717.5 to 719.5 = 5.31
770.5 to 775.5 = 3.52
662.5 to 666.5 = 5.39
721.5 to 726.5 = 5.52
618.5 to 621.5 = 5.52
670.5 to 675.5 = 5.17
